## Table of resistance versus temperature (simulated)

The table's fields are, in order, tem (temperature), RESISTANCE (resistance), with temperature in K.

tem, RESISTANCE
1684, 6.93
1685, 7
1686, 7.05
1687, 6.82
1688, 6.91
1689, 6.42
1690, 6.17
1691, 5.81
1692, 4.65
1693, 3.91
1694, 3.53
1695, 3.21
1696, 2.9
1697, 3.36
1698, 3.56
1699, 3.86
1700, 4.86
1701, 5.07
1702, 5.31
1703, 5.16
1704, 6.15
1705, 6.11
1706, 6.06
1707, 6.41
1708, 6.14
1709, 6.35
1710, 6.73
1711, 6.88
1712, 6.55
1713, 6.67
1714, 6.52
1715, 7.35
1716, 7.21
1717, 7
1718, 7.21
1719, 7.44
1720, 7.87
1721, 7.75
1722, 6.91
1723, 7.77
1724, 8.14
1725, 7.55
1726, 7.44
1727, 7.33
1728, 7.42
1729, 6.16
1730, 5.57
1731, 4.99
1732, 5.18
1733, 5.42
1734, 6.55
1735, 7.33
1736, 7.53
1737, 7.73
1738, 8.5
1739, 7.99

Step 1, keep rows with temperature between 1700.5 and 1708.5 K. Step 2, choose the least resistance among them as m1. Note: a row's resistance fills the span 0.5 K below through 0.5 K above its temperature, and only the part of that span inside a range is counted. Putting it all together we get 5.07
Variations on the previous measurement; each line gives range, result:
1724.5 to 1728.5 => 7.33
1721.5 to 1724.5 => 6.91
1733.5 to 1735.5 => 6.55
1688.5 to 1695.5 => 3.21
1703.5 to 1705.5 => 6.11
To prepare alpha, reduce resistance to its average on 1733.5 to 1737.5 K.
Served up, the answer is 7.29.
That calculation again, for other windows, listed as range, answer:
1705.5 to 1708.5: 6.2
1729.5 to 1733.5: 5.29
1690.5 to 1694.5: 4.47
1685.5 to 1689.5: 6.8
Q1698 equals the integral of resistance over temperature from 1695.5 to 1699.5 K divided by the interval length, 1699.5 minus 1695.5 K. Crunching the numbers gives 3.42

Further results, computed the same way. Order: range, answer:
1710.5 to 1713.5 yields 6.7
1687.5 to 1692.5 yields 5.99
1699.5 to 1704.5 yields 5.31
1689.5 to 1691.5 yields 5.99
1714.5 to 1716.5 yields 7.28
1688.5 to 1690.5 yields 6.29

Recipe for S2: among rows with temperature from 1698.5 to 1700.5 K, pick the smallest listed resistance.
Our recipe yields 3.86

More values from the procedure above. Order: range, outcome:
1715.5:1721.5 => 7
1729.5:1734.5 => 4.99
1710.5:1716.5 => 6.52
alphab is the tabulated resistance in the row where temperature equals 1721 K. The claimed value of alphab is 7.75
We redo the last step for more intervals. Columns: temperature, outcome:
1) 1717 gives 7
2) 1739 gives 7.99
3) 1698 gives 3.56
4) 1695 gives 3.21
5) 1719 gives 7.44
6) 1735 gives 7.33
